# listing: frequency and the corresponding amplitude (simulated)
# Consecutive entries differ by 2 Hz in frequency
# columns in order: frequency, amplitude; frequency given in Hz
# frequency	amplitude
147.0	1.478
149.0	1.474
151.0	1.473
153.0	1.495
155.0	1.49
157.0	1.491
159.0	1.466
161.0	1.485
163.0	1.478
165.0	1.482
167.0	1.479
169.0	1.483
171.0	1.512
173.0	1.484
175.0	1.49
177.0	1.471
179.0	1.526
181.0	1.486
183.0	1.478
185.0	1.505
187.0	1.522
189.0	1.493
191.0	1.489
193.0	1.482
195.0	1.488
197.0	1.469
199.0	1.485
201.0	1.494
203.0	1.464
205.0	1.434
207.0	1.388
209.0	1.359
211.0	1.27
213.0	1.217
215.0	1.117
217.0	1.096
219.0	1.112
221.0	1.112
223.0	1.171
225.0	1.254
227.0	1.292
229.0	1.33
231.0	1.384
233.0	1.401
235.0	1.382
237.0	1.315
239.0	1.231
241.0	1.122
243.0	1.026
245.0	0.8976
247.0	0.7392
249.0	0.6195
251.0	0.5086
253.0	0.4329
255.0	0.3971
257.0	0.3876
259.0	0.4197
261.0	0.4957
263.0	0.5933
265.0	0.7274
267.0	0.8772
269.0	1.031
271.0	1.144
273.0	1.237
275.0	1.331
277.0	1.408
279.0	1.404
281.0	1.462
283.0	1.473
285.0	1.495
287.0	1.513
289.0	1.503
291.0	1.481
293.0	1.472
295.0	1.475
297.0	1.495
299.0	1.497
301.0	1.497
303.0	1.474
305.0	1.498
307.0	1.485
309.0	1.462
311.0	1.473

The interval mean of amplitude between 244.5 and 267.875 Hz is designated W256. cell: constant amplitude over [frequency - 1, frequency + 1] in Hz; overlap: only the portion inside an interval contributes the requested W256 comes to 0.583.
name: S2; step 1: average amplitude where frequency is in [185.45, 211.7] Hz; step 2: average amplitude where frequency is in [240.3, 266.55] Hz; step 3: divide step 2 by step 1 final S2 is 0.4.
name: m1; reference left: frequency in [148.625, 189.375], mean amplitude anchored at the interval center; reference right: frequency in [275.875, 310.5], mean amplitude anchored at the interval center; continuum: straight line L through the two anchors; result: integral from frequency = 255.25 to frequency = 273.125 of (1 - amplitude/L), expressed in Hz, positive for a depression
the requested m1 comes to 9.05 Hz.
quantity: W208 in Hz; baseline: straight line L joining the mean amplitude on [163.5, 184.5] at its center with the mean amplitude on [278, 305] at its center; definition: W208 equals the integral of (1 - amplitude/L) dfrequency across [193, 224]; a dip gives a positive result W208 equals 3.54 Hz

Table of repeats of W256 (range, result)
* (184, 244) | 1.33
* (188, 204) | 1.48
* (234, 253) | 0.953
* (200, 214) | 1.38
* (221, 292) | 1.07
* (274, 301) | 1.46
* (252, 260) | 0.409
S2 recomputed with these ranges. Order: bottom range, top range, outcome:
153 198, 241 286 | 0.62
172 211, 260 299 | 0.85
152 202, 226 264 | 0.60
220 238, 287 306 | 1.15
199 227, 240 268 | 0.52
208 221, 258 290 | 0.95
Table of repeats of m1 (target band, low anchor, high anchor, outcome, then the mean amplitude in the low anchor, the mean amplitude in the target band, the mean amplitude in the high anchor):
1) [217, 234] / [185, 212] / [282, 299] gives 2.50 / 1.45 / 1.25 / 1.49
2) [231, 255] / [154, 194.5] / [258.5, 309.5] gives 6.98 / 1.49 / 0.964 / 1.27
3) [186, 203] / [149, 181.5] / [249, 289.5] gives -1.85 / 1.49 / 1.49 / 0.977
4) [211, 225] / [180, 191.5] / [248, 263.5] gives -1.80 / 1.5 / 1.16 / 0.478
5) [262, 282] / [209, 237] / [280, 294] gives 4.37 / 1.25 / 1.12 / 1.49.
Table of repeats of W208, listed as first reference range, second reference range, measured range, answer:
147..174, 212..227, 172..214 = -4.7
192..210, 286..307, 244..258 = 8.6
